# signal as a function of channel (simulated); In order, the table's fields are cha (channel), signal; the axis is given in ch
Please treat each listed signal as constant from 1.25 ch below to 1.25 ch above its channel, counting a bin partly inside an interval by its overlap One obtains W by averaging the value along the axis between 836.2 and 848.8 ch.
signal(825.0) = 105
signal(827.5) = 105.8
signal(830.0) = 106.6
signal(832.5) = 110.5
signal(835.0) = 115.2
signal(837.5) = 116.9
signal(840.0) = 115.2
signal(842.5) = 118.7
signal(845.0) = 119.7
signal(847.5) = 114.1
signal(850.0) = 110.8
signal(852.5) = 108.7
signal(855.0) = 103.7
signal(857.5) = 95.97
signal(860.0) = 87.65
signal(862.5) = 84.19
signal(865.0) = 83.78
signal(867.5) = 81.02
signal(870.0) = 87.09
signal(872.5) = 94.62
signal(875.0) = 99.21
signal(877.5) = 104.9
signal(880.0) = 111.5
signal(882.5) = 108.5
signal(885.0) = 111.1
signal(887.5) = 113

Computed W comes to 117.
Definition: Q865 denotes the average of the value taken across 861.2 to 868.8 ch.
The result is 83.1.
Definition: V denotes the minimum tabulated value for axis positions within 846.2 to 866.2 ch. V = 83.78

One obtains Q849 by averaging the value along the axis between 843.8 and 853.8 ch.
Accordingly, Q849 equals 113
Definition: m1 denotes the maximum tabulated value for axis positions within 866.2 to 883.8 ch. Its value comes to 111.5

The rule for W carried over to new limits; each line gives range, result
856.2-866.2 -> 88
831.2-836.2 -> 113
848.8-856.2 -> 108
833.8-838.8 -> 116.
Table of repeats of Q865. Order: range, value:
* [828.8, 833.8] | 109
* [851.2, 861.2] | 99.1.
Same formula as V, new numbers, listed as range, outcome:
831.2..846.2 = 110.5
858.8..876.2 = 81.02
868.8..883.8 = 87.09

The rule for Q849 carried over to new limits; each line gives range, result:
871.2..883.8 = 104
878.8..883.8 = 110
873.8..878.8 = 102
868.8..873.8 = 91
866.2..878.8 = 93.4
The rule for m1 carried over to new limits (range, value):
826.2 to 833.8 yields 110.5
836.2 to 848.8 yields 119.7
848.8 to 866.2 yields 110.8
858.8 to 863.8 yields 87.65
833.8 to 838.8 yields 116.9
